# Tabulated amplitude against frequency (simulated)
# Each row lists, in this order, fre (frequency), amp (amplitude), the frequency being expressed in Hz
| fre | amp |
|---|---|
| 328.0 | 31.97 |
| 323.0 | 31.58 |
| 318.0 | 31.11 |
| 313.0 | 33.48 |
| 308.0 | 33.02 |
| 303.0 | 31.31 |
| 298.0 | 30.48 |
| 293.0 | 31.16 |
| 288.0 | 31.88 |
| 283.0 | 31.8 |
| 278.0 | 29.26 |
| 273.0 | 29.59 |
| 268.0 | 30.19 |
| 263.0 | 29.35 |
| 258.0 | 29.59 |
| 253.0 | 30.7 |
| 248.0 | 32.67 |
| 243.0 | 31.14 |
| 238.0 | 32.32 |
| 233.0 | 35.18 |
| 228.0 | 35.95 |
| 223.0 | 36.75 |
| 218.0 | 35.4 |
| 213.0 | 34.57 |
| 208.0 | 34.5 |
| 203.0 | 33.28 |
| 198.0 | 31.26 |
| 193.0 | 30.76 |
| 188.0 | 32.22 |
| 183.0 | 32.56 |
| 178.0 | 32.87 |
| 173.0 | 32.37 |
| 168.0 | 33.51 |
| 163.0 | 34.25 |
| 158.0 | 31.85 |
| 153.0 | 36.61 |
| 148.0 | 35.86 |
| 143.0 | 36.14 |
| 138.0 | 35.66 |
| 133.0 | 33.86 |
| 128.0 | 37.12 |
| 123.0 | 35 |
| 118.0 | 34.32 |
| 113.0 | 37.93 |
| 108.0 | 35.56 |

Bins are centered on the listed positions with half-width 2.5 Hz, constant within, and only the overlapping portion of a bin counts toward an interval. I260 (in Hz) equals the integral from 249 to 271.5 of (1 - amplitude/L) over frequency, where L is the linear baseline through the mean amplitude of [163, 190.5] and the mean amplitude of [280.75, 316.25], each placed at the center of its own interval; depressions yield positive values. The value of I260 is 1.4 Hz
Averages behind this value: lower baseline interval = 32.8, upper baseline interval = 31.9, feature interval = 30.1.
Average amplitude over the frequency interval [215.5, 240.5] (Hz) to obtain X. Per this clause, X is 35.1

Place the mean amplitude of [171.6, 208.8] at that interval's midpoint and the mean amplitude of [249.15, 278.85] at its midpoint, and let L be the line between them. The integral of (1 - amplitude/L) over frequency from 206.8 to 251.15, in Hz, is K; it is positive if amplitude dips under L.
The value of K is -4.4 Hz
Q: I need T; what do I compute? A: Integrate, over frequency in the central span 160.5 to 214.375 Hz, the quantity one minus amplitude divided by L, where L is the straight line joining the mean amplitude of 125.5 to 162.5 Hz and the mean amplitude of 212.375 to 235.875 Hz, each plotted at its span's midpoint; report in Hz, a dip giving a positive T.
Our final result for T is 3.9 Hz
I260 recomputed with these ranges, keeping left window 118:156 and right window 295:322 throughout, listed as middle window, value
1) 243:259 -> 1.0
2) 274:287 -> 0.8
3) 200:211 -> 0.1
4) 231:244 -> 0.2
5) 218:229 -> -0.8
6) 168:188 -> 1.2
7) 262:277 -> 1.4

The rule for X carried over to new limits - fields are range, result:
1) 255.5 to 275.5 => 29.7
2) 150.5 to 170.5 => 34.1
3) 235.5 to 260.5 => 31.3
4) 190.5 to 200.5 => 31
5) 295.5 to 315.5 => 32.1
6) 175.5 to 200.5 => 31.9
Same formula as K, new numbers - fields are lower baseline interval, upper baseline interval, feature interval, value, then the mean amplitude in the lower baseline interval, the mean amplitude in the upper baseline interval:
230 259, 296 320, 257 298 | 2.1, 32.1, 31.9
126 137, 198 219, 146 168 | 0.3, 35.4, 34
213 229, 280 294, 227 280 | 3.8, 35.8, 31.6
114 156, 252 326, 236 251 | 0.2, 35.6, 31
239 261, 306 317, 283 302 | 0.7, 31.1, 33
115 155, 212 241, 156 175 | 1.3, 35.6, 35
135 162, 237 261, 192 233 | -2.1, 35.1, 31.2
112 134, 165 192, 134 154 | -0.8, 35.6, 32.6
